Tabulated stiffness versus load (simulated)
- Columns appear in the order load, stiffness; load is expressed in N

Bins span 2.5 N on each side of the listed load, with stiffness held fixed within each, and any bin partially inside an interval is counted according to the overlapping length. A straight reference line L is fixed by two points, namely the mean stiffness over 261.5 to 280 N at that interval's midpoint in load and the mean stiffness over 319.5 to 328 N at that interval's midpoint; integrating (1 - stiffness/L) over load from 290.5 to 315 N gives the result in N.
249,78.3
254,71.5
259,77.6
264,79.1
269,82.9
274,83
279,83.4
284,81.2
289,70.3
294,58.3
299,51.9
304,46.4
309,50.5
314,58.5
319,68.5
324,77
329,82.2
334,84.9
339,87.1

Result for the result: 7.8 N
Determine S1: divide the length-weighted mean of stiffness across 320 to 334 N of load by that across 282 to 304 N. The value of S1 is 1.26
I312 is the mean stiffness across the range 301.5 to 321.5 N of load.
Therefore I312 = 56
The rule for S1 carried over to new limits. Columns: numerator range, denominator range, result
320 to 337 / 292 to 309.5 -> 1.55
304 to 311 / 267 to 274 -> 0.59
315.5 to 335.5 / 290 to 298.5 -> 1.30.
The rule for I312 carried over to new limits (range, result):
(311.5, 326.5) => 68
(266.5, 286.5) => 82.6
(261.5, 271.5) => 81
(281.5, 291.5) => 75.8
